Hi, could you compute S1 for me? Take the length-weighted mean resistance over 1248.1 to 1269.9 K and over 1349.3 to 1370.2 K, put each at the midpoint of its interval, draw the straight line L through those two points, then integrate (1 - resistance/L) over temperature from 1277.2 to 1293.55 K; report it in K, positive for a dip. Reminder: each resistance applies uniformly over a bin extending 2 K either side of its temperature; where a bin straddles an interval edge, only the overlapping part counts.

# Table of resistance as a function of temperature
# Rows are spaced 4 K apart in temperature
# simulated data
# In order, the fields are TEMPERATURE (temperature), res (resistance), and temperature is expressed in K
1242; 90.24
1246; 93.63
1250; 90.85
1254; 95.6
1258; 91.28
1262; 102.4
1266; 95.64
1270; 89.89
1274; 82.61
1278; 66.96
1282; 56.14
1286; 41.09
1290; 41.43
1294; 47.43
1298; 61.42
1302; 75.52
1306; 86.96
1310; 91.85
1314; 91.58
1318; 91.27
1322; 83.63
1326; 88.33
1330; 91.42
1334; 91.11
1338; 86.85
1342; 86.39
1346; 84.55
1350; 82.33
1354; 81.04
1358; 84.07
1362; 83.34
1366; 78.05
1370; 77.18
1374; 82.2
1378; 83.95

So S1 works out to 7.4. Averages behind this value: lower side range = 94.7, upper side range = 81.2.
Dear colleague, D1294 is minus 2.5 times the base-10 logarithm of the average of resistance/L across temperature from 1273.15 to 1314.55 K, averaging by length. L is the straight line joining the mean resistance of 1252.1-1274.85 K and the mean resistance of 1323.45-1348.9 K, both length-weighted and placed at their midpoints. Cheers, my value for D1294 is 0.34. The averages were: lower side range 93.4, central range 66.3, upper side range 87.8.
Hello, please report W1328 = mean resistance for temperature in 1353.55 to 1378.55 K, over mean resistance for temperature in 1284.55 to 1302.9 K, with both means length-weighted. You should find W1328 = 1.6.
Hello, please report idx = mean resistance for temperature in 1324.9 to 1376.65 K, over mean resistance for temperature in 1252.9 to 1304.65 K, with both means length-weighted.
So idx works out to 1.16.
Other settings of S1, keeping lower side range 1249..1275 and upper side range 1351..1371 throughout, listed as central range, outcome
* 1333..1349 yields -0.6 K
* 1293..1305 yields 3.2 K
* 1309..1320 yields -0.6 K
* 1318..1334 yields -0.6 K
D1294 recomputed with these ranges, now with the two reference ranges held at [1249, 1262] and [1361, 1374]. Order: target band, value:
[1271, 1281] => 0.23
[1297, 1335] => 0.01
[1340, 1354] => -0.02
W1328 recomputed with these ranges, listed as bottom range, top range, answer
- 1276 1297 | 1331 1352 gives 1.69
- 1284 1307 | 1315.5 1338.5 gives 1.54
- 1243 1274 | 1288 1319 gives 0.78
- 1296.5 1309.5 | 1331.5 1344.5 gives 1.14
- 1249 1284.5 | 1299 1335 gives 1.03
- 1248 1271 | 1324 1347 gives 0.93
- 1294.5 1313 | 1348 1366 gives 1.07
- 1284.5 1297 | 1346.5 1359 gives 1.84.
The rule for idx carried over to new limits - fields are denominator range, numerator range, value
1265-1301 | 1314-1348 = 1.37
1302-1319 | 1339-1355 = 0.95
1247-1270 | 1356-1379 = 0.86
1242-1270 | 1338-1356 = 0.89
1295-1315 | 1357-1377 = 1.02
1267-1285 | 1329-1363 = 1.17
